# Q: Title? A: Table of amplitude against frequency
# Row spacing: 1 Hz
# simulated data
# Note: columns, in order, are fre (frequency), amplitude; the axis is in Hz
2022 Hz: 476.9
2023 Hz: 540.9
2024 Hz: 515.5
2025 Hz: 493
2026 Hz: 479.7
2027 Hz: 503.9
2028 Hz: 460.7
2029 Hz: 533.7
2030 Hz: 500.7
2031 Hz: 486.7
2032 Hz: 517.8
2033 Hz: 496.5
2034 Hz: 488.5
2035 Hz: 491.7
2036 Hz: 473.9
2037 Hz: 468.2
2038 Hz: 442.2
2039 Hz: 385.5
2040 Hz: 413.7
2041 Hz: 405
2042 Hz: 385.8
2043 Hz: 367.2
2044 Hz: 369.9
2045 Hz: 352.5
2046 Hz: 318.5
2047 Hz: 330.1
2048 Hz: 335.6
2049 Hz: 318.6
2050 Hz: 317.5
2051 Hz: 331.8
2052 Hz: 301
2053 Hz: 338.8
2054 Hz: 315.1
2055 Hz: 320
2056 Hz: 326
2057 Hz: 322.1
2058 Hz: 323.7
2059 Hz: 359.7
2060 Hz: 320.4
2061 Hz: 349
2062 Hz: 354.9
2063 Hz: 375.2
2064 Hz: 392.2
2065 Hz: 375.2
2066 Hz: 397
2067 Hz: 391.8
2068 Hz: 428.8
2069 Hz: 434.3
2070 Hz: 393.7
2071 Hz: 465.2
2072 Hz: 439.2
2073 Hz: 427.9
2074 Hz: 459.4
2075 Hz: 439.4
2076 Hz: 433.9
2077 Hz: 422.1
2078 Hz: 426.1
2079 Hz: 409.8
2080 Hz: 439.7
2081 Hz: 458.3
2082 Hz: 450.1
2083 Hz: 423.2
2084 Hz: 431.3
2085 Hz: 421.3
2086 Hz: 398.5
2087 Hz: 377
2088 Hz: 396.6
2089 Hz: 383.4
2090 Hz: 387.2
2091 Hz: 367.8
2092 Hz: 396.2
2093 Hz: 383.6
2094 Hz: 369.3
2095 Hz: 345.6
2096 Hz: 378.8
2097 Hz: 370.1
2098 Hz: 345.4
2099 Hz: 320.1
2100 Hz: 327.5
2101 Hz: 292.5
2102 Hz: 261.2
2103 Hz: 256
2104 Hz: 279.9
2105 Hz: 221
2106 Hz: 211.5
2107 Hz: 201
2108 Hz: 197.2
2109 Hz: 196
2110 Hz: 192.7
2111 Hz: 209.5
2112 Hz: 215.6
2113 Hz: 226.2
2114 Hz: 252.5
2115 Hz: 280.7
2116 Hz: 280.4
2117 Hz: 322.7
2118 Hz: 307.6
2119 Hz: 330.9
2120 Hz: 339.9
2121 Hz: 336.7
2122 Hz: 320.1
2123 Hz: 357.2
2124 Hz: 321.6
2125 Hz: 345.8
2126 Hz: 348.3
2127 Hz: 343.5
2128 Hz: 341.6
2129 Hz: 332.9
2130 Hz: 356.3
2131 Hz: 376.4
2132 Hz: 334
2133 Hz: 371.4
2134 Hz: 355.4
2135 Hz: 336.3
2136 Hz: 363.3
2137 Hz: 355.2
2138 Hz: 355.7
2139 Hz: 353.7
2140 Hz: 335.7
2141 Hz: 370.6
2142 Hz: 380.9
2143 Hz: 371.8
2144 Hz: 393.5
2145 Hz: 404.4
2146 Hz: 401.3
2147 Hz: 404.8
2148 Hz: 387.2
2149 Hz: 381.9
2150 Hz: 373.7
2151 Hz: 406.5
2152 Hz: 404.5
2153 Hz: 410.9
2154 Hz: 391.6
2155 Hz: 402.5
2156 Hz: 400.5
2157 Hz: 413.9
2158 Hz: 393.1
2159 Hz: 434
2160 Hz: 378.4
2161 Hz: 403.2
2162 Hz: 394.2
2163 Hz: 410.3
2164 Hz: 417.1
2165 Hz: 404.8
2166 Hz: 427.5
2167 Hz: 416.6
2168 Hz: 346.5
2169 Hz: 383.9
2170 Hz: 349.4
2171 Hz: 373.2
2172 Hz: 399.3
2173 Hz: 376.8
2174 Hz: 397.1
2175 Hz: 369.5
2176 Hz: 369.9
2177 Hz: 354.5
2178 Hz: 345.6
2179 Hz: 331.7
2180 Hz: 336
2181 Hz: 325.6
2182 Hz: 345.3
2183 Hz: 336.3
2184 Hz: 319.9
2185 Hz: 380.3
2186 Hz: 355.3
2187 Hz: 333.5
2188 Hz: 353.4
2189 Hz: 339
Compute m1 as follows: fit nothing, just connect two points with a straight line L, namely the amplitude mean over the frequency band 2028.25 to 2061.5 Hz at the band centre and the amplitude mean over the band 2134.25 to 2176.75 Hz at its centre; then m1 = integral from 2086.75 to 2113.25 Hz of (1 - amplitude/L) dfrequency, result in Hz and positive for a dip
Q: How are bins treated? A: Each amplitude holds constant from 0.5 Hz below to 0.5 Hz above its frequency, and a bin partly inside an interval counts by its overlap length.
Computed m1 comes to 6.0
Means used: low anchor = 389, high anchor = 386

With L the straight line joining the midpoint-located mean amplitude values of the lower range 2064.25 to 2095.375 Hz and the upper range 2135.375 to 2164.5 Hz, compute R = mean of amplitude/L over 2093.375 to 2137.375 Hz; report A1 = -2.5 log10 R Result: 0.294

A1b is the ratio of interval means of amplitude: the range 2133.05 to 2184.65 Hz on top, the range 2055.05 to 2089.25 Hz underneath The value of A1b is 0.94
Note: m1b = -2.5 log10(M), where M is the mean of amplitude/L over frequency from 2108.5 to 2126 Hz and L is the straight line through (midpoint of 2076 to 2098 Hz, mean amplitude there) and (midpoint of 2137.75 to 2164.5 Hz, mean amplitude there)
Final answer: 0.35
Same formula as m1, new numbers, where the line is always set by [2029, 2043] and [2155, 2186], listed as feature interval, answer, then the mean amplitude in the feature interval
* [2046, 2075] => 5.0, 366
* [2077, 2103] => 2.8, 381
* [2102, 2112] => 4.7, 220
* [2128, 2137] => 1.1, 353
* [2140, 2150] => 0.2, 385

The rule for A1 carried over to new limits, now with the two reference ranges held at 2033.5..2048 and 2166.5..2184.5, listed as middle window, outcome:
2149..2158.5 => -0.09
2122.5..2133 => 0.09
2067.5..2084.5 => -0.11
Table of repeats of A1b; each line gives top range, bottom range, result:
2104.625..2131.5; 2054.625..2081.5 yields 0.73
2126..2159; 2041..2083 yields 0.99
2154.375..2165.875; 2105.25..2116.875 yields 1.79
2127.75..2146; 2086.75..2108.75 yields 1.13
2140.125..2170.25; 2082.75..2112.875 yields 1.25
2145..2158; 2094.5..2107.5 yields 1.36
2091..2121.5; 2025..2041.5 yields 0.61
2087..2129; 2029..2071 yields 0.79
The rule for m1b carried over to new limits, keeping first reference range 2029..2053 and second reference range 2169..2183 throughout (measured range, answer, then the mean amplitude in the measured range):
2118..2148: 0.05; 356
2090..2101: 0.08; 359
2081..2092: -0.04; 406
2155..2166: -0.12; 406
